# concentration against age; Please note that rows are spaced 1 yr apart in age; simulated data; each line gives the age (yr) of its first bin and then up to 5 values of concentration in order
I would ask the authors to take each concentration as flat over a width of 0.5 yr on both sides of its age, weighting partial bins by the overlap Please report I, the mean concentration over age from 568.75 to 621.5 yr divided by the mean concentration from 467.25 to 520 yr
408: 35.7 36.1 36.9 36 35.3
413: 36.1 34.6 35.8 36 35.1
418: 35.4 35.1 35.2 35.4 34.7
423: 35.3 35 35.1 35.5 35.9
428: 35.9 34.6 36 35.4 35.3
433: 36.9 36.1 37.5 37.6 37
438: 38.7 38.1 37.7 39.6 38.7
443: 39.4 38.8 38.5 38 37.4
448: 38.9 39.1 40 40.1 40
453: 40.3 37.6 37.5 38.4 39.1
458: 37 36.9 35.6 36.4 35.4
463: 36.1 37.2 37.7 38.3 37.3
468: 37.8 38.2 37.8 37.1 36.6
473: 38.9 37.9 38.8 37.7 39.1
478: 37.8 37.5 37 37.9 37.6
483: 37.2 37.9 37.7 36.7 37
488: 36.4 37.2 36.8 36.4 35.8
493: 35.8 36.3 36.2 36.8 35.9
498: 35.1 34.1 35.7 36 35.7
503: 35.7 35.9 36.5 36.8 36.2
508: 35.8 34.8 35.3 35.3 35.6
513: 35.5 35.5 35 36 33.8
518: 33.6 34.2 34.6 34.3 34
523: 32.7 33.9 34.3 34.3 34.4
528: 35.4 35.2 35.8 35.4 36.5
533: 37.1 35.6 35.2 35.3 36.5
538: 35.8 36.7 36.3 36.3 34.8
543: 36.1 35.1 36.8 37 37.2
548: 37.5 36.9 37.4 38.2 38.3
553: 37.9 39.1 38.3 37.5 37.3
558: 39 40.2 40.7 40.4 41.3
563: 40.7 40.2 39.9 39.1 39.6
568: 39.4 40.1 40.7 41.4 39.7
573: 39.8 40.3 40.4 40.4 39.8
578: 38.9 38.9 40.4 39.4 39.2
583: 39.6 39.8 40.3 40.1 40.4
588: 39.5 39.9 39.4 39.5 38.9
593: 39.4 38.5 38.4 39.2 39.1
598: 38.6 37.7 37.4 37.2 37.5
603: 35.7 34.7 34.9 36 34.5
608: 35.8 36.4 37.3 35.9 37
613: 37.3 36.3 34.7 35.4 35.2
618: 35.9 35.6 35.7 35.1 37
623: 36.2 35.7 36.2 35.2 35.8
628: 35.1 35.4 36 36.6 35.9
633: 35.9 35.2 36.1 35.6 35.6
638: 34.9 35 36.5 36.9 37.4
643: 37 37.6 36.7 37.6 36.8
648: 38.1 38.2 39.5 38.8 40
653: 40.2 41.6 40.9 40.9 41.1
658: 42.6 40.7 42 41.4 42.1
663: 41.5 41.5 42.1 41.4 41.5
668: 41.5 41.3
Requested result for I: 1.05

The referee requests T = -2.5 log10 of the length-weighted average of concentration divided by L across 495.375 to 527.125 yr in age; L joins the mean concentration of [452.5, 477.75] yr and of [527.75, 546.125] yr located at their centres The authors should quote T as 0.04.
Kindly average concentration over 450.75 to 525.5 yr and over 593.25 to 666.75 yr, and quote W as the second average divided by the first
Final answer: 1.03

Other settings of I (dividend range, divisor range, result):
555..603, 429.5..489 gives 1.04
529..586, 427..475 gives 1.02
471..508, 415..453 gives 0.99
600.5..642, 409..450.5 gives 0.98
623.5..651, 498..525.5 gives 1.04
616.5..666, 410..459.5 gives 1.02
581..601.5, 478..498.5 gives 1.06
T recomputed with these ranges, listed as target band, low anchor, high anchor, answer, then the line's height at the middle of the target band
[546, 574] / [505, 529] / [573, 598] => -0.038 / 37.8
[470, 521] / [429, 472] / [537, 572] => 0.048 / 38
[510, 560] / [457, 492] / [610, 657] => 0.032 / 37.1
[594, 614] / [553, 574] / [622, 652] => 0.031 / 38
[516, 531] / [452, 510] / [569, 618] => 0.092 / 37.5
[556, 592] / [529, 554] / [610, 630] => -0.102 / 36.2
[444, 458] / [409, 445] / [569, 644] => -0.065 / 36.5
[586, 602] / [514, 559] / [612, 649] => -0.081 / 36.1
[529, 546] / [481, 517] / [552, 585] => 0.062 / 38.1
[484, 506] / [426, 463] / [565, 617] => 0.048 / 37.9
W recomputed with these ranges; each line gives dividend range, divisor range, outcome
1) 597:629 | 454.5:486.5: 0.96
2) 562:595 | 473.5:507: 1.08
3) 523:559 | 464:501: 0.98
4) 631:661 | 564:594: 0.96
